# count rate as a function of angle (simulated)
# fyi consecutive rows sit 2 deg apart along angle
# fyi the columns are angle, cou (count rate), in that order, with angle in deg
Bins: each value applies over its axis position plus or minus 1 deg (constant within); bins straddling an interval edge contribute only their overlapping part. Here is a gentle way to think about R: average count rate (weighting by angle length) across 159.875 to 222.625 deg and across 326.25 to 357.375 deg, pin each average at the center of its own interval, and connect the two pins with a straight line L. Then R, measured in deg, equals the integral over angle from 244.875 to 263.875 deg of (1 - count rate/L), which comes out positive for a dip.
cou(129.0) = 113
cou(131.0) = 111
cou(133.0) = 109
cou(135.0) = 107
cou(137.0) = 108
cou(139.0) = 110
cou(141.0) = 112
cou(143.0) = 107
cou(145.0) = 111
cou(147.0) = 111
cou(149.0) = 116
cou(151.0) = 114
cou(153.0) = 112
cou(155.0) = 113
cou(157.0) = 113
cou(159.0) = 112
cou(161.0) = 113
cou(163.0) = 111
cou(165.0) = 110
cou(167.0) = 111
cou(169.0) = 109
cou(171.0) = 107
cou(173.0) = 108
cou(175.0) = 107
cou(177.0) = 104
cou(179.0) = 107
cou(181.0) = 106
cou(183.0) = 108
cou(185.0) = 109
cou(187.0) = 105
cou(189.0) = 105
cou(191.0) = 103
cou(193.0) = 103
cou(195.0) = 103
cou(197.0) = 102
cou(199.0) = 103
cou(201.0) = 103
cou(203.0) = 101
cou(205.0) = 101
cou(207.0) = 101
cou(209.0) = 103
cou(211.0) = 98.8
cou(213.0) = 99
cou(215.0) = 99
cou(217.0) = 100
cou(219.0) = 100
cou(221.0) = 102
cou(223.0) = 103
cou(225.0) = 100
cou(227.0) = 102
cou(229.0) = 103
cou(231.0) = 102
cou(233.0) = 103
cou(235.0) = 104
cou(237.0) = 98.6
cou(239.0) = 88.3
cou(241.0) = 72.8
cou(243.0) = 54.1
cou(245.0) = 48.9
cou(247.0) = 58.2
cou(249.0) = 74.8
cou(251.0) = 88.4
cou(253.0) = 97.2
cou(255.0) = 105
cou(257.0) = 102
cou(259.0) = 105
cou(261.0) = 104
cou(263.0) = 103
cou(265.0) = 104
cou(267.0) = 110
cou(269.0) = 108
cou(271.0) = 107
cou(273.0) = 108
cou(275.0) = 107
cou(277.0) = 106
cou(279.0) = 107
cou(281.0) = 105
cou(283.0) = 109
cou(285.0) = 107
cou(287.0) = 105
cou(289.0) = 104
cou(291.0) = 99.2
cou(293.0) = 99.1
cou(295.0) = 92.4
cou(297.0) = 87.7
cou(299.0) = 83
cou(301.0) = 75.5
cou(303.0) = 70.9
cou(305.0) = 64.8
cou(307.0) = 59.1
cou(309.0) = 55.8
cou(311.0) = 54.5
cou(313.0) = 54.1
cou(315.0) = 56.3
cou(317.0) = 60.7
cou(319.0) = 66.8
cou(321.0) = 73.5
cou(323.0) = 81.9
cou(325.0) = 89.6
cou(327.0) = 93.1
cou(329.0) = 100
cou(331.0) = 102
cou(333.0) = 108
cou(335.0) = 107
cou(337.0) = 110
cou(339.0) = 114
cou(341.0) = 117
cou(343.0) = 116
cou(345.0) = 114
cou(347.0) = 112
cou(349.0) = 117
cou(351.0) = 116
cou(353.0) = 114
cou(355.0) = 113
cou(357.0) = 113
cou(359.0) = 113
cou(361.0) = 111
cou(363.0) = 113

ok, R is 3.0 deg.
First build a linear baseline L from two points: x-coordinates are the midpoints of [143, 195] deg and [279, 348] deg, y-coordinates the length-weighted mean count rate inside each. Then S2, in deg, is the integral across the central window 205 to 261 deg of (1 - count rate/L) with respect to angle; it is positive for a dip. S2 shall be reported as 4.0 deg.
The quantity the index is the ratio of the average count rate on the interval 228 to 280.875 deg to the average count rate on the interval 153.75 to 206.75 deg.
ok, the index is 0.89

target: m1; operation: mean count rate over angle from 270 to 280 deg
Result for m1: 107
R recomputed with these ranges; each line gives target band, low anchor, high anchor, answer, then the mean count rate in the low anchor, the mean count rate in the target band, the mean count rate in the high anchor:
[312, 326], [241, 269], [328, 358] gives 4.8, 88.9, 69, 112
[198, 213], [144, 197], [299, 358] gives 0.5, 109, 101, 90.5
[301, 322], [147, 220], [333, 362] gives 9.3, 106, 62.3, 113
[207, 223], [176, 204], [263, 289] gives 0.7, 104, 100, 107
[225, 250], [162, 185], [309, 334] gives 2.7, 108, 84.8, 77.5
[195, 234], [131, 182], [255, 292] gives 2.3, 110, 101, 106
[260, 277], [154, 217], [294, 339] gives -3.2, 106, 106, 80.2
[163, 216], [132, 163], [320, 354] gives 2.5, 111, 105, 105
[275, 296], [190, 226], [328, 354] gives 0.7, 101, 104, 111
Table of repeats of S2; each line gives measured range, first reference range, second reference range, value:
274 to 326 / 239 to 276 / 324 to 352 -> 8.47 deg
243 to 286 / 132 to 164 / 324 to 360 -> 5.00 deg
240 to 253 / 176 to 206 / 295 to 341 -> 3.53 deg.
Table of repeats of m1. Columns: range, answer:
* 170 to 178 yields 106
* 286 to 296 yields 99.9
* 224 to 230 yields 102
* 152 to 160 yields 112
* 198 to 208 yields 102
